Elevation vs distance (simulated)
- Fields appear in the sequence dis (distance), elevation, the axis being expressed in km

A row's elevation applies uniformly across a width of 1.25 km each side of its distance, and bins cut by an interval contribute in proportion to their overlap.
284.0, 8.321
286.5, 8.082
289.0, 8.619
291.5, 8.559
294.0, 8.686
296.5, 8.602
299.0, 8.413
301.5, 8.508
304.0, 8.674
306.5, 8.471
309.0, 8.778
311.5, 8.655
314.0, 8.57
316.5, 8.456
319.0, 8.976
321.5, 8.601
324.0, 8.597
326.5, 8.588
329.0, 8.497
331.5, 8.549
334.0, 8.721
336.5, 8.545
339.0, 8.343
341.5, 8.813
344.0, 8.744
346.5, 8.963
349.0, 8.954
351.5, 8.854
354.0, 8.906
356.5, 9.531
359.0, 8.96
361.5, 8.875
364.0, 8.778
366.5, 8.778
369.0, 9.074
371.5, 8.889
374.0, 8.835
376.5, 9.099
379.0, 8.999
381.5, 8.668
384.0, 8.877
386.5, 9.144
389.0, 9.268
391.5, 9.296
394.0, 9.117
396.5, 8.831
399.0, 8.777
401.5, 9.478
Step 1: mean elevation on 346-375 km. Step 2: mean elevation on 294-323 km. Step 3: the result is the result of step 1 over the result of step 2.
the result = 1.0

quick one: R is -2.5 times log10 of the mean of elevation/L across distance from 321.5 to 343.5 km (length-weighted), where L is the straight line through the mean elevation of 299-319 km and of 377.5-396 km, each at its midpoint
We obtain 0.02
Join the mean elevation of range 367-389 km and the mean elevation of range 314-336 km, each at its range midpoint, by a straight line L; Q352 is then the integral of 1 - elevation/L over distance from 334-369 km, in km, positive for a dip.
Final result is -0.3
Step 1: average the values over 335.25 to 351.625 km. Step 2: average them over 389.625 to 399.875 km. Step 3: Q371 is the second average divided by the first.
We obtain 1.0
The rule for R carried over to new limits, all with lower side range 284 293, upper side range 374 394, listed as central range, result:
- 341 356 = -0.01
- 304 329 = 0.00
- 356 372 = -0.01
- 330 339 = 0.02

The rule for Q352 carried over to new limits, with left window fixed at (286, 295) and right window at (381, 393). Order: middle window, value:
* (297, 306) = 0.0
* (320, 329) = 0.1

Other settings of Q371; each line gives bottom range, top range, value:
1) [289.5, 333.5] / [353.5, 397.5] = 1.05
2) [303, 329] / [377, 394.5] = 1.05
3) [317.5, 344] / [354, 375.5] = 1.04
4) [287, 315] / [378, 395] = 1.06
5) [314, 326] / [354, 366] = 1.04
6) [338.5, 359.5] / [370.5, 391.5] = 1.01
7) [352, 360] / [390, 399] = 0.99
